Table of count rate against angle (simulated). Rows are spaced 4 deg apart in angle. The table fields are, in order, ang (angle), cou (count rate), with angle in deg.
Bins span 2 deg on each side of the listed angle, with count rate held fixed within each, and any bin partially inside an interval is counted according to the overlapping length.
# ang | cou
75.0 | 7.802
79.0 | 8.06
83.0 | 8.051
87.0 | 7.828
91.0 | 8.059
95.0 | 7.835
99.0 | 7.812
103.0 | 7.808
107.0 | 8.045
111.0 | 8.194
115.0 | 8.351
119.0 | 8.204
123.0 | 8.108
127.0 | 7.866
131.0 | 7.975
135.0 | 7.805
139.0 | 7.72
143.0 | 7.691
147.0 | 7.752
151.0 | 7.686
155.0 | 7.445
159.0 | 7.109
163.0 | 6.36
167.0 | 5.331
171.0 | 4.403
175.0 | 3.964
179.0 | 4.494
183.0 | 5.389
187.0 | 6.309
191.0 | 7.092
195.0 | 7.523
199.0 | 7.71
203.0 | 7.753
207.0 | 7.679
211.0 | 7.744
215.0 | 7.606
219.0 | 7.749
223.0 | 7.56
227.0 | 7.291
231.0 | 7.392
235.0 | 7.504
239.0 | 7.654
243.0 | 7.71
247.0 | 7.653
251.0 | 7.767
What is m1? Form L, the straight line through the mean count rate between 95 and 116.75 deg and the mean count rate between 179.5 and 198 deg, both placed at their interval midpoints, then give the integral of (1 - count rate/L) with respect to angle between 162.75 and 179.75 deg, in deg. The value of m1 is 5.0 deg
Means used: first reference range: 8.02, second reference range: 6.47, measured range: 4.79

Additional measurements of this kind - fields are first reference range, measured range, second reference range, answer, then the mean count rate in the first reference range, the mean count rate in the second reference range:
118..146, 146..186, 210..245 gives 9.4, 7.89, 7.57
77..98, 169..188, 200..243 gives 7.1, 7.96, 7.6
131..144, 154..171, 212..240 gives 3.2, 7.78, 7.54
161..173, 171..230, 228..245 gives -2.9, 5.36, 7.55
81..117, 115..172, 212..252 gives 3.8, 8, 7.59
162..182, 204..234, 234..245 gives -3.6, 4.86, 7.63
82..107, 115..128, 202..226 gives -0.4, 7.9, 7.66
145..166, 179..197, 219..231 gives 2.4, 7.18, 7.47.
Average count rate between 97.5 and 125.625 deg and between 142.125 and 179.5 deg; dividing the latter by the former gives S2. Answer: 0.8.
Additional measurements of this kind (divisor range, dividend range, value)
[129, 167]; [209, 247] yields 1.03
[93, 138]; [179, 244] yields 0.91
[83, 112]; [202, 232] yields 0.96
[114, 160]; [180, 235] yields 0.93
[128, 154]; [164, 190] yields 0.66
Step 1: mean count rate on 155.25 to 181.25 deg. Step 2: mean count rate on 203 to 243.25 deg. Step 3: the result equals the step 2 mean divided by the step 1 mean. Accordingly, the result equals 1.4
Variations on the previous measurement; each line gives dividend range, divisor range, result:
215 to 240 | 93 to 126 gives 0.94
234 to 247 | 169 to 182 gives 1.75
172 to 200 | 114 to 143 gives 0.75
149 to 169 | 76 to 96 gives 0.85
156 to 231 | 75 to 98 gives 0.84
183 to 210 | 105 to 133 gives 0.89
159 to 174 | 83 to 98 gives 0.69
